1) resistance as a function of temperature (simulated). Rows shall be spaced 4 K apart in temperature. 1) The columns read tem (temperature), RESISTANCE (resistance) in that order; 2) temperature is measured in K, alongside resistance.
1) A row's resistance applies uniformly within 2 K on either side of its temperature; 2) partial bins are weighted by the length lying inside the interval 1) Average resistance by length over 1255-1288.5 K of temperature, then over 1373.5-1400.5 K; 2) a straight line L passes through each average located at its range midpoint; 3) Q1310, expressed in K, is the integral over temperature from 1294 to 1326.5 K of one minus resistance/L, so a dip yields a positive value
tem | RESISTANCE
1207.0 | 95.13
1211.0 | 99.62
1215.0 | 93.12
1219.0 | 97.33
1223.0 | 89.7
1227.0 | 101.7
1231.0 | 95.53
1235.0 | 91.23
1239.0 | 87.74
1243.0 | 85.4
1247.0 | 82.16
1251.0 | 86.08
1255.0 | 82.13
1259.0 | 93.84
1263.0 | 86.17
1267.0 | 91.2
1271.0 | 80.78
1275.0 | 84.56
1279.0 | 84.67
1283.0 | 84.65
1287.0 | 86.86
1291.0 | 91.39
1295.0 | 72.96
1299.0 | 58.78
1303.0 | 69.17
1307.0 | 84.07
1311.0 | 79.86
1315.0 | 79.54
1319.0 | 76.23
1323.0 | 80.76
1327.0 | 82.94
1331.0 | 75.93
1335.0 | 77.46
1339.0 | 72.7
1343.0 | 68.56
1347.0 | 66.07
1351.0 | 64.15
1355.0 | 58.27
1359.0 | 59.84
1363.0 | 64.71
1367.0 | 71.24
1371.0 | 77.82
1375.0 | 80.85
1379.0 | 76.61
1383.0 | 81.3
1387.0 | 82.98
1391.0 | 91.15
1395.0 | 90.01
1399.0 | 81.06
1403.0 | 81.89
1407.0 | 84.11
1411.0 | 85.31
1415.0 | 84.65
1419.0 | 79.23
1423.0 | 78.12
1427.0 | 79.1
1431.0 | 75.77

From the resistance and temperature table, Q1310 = 3.7 K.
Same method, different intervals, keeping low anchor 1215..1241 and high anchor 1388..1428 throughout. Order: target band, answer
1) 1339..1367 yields 7.1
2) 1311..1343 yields 3.9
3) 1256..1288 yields 1.7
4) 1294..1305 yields 2.9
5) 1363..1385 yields 2.3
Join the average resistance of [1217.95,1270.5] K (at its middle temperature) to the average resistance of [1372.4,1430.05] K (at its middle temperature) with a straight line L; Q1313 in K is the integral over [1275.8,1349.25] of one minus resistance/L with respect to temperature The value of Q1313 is 7.7 K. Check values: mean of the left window 89.6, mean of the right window 82.4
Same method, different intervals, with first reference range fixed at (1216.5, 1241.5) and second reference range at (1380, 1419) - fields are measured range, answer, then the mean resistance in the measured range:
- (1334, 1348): 2.6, 71.1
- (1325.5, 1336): 1.1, 78.7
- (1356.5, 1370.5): 3.2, 66.4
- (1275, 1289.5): 0.8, 85.5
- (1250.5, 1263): 0.7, 87.3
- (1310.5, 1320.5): 1.2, 78.5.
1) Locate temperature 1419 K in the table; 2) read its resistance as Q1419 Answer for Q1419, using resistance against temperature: 79.23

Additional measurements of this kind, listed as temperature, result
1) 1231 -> 95.53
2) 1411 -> 85.31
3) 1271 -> 80.78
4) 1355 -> 58.27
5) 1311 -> 79.86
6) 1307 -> 84.07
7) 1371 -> 77.82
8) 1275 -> 84.56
